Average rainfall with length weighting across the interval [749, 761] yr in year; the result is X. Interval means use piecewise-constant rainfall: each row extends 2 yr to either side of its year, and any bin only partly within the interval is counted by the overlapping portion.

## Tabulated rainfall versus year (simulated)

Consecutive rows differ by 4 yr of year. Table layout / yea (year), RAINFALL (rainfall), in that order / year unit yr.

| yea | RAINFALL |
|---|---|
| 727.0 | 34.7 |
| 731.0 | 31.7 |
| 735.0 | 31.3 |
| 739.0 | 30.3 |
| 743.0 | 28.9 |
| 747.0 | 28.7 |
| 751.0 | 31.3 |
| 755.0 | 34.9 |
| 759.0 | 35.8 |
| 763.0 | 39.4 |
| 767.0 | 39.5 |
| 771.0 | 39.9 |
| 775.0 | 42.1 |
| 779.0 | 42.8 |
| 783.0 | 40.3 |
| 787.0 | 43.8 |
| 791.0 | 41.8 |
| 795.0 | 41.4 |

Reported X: 34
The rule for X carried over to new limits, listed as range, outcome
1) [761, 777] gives 40.2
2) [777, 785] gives 41.5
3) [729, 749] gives 30.2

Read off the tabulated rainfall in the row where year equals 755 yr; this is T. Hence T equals 34.9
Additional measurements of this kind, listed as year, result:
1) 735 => 31.3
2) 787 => 43.8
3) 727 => 34.7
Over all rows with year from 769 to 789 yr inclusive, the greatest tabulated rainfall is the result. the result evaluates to 43.8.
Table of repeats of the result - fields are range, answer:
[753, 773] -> 39.9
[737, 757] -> 34.9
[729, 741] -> 31.7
